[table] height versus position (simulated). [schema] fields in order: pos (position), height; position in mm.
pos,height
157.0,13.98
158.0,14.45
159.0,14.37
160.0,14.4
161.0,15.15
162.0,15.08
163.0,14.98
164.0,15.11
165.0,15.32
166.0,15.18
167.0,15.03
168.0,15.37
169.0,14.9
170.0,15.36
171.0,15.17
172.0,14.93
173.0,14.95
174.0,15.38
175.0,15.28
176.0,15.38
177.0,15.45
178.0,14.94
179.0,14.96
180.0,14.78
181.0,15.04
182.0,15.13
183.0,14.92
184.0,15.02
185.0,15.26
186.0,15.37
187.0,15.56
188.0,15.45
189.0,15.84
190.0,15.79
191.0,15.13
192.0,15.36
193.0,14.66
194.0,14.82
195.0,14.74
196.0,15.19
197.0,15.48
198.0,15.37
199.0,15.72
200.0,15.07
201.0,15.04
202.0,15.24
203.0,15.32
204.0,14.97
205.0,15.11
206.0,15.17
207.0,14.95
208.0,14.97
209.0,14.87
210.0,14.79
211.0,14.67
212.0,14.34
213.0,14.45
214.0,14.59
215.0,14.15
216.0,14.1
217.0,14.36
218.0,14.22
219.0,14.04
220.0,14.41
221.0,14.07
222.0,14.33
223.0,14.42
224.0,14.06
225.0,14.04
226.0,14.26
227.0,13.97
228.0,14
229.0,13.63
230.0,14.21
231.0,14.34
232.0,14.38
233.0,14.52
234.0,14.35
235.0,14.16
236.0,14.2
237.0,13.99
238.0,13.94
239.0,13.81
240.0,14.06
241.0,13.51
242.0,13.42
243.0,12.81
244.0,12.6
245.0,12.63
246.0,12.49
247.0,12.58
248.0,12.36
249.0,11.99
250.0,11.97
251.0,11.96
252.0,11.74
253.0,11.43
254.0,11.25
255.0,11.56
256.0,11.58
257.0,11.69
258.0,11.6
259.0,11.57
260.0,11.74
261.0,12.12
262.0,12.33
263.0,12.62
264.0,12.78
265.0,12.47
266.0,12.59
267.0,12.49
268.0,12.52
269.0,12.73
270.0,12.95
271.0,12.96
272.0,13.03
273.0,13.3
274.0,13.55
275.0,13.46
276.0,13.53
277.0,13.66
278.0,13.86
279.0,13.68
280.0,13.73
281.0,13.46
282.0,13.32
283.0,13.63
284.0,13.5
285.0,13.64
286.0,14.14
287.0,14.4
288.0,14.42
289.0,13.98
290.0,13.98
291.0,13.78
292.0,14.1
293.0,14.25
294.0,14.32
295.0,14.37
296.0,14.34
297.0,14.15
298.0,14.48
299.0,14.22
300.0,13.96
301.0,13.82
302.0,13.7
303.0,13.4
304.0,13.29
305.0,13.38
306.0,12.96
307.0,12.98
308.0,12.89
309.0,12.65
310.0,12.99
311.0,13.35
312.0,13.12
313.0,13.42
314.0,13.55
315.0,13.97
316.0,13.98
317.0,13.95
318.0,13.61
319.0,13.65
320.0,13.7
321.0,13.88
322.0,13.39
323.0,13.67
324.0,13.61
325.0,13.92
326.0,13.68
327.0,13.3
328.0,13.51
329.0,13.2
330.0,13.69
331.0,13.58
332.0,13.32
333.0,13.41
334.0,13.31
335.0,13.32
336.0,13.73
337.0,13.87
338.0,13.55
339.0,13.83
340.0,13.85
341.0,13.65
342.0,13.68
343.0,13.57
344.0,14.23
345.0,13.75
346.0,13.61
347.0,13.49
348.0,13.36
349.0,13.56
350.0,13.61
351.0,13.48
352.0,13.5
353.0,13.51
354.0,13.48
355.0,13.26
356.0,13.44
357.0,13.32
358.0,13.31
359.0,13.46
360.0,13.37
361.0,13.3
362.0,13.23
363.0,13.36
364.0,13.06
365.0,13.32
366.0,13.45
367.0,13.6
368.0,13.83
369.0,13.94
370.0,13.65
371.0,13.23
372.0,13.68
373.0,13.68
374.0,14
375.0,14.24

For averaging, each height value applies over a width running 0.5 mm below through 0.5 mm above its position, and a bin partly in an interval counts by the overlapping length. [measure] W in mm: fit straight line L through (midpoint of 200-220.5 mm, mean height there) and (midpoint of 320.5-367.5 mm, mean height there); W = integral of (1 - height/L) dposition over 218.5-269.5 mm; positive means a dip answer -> 4.75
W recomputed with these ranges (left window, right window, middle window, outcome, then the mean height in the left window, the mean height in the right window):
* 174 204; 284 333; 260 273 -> 1.47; 15.2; 13.7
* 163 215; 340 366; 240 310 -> 5.70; 15.1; 13.5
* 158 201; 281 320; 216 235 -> 0.53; 15.1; 13.7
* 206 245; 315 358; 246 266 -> 2.86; 14.2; 13.6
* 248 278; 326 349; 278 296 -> -1.61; 12.4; 13.6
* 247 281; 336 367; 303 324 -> -0.54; 12.5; 13.5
